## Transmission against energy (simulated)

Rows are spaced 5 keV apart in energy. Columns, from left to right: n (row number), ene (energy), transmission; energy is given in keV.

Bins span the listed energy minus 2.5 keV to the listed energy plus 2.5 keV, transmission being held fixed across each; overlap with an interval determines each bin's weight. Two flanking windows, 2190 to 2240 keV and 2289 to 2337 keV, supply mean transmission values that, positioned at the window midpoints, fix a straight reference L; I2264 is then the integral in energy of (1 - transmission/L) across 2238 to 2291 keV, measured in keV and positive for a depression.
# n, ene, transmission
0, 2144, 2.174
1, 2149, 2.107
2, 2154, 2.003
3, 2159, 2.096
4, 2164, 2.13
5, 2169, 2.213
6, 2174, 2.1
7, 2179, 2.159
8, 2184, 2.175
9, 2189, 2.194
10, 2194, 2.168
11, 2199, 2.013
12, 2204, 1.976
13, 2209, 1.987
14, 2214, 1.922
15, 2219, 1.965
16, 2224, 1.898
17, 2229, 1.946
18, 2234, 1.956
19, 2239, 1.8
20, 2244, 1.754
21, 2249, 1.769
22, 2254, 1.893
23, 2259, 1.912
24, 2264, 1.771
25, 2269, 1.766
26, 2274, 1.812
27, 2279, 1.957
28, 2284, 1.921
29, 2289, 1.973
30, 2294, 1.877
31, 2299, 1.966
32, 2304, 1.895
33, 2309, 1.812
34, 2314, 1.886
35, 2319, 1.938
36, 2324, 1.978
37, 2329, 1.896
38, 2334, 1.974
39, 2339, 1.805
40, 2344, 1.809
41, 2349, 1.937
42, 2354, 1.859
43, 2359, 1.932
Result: 2.6 keV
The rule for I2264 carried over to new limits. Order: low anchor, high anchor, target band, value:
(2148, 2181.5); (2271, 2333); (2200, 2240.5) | 1.90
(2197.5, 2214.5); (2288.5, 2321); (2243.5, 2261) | 0.94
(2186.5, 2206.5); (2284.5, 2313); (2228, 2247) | 1.51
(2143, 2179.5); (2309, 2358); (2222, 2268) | 3.61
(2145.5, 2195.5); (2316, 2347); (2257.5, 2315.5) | 2.57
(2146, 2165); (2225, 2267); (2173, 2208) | -2.00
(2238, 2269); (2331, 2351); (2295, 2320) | -0.56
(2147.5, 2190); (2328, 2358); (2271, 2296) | 0.77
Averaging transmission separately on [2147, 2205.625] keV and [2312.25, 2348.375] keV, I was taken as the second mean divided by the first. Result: 0.90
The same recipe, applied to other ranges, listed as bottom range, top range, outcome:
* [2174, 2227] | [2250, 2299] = 0.92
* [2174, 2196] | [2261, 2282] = 0.85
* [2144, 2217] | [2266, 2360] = 0.91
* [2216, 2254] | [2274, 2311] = 1.02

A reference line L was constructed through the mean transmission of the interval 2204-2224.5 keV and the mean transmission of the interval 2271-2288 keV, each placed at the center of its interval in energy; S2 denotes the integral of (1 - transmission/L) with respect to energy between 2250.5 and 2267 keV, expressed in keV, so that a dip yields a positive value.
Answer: 0.6 keV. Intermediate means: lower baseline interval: 1.95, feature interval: 1.85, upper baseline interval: 1.9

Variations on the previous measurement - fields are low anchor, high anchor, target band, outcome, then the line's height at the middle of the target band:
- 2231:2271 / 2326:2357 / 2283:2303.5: -0.85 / 1.85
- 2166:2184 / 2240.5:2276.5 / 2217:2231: 0.14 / 1.95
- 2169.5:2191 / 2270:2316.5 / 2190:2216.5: 1.06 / 2.11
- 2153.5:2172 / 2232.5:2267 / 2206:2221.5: -0.05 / 1.95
